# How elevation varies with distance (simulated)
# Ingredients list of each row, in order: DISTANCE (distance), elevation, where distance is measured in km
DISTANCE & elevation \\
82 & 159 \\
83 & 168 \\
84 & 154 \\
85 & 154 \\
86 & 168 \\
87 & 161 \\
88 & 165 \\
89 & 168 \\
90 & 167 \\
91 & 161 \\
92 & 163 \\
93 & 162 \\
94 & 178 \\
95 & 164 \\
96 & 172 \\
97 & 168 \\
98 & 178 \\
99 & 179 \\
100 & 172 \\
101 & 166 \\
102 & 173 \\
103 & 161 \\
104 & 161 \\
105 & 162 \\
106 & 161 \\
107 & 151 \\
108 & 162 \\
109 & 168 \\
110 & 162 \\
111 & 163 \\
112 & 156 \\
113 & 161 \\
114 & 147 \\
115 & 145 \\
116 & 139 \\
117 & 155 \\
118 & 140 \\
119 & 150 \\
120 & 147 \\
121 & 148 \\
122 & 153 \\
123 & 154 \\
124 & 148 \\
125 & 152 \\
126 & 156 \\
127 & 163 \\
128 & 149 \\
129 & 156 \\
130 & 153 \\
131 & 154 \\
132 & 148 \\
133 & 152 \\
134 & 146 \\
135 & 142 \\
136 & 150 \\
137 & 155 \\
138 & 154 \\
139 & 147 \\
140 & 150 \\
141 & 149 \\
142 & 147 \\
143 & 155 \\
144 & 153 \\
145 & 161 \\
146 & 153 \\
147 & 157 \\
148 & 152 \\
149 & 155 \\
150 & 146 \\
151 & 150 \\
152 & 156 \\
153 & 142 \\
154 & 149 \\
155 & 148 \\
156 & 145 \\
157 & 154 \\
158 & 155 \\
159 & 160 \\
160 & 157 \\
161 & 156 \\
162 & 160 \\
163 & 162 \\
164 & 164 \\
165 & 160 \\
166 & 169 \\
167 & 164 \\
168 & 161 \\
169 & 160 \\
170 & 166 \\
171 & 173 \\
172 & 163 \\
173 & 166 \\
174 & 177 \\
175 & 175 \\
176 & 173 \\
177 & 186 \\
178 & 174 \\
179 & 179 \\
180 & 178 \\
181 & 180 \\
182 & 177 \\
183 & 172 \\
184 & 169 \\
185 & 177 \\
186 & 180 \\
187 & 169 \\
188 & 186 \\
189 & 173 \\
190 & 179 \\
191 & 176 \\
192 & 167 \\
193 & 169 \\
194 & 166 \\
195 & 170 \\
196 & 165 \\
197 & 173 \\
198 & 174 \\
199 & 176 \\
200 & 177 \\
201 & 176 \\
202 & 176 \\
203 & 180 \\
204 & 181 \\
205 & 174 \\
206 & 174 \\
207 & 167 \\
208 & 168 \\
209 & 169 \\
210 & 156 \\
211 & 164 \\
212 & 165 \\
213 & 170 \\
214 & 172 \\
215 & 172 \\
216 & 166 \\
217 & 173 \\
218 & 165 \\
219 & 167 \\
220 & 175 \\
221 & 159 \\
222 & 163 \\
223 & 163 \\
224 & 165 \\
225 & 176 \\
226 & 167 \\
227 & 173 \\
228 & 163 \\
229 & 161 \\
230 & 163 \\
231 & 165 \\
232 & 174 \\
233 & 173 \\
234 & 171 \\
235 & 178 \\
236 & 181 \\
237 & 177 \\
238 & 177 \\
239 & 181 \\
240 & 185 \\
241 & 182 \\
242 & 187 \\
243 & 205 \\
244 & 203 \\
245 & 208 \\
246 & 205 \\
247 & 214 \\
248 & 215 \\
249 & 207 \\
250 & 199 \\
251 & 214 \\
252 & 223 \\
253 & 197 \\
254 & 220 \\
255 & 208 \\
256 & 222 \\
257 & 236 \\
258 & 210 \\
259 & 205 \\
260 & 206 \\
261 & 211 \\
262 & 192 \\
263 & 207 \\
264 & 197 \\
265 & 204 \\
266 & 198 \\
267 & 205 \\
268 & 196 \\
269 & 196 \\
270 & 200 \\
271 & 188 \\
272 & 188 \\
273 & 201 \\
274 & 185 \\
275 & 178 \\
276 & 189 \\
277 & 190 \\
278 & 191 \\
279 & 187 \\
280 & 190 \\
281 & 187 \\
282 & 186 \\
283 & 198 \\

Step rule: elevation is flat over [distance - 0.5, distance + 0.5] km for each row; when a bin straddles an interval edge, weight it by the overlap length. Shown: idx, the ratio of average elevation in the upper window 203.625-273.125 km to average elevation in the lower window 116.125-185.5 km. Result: 1.18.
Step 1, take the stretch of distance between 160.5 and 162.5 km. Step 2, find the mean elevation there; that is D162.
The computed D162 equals 158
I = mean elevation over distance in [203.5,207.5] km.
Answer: 174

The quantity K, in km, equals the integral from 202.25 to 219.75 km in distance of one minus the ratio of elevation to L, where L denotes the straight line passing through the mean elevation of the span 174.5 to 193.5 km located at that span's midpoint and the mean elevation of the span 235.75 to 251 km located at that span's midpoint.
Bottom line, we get 1.43 km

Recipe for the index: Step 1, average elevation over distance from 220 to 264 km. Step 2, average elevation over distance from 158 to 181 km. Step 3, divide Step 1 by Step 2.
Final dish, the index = 1.1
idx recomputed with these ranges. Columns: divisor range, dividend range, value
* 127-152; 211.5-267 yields 1.24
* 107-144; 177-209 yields 1.15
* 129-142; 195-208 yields 1.16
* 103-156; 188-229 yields 1.12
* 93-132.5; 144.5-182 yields 1.02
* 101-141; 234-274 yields 1.30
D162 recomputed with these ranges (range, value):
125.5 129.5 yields 156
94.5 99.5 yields 172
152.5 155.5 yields 146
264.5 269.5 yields 200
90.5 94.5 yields 166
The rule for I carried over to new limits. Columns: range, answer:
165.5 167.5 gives 166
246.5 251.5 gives 210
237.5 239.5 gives 179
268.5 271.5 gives 195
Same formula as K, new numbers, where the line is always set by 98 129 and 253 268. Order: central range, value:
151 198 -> 3.0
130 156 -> 2.6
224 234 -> 1.5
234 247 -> 0.8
